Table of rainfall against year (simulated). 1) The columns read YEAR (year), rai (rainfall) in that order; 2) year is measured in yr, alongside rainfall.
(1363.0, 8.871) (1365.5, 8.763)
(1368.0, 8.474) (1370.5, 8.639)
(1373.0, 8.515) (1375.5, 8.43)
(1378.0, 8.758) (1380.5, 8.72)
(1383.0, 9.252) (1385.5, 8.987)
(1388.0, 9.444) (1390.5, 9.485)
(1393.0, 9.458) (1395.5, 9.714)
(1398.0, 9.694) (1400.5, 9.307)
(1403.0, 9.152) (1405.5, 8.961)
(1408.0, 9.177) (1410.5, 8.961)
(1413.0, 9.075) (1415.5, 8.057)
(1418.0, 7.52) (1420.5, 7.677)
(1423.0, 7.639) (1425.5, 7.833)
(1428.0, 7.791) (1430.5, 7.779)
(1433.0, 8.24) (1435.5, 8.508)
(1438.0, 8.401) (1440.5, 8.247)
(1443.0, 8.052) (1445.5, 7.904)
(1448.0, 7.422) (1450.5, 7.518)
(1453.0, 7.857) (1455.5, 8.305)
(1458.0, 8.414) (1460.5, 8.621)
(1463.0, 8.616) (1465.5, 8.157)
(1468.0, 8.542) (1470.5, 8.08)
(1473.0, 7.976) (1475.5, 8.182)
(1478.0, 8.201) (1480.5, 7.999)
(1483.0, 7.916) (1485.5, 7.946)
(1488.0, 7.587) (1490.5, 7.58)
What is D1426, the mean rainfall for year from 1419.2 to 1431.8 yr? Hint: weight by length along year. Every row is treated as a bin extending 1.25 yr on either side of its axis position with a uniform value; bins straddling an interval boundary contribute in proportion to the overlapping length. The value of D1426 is 7.74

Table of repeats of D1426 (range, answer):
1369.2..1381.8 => 8.61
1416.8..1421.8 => 7.6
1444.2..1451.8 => 7.62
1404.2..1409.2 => 9.07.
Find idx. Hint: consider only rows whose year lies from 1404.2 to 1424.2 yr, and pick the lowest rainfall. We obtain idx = 7.52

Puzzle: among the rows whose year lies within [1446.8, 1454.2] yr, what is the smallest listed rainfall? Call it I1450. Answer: 7.422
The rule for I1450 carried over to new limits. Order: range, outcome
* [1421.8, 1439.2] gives 7.639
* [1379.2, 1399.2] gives 8.72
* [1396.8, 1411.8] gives 8.961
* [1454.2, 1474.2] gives 7.976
